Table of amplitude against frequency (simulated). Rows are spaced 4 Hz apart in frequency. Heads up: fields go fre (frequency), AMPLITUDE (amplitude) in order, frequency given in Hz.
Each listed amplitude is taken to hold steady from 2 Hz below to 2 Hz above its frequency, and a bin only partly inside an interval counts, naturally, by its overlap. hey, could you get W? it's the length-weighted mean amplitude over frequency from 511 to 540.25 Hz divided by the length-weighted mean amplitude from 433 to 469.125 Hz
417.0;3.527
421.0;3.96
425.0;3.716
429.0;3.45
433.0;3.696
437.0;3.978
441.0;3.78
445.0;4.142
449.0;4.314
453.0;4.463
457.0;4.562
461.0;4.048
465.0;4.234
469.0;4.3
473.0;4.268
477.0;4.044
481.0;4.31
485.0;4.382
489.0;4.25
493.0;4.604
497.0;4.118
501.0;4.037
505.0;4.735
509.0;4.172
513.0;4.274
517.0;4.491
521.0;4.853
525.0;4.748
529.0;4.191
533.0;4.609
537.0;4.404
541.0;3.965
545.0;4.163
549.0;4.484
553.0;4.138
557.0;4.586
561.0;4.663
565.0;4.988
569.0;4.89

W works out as 1.1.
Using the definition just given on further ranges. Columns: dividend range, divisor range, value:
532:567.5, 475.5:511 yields 1.03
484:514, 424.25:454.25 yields 1.10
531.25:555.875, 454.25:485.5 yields 1.01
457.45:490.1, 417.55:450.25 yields 1.10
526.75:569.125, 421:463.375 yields 1.11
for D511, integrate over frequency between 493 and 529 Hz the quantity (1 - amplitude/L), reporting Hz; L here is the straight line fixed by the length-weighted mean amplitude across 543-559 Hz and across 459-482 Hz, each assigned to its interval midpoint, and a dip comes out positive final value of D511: -1.3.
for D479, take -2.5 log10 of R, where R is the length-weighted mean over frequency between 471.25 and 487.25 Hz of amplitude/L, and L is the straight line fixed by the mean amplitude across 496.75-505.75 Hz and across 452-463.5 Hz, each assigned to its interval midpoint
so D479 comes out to 0.01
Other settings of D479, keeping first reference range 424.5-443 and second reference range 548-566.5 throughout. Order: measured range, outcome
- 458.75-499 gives -0.06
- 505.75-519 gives -0.02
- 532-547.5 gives 0.04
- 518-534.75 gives -0.06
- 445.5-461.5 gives -0.13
